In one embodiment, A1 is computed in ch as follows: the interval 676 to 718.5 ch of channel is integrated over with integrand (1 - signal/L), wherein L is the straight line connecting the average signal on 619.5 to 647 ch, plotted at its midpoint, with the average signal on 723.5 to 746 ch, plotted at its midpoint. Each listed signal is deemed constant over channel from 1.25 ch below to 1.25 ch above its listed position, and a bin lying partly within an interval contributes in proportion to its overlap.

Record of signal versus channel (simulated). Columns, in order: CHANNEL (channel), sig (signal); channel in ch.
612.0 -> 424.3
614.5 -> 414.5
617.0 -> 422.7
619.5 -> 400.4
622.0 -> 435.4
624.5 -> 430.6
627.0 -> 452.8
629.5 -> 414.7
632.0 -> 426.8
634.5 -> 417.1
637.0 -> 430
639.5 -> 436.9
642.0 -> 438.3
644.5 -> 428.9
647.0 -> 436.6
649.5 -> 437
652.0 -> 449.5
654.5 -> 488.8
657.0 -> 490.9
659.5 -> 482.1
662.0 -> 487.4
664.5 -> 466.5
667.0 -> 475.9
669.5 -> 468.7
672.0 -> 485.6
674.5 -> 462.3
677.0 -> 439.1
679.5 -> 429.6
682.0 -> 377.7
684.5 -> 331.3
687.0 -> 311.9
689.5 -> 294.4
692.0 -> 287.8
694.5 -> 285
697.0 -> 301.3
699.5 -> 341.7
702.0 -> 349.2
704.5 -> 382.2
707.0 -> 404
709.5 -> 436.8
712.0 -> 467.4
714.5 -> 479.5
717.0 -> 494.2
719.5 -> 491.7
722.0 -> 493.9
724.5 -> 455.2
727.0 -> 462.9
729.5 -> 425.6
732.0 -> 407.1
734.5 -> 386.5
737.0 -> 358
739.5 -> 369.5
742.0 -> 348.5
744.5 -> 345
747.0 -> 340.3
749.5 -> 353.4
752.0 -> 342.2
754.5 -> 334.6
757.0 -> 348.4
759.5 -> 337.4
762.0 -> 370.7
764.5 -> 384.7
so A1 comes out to 3.1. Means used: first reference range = 430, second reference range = 394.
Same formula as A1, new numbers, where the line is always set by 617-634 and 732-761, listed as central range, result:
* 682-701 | 3.6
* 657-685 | -3.6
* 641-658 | -1.7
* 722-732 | -2.3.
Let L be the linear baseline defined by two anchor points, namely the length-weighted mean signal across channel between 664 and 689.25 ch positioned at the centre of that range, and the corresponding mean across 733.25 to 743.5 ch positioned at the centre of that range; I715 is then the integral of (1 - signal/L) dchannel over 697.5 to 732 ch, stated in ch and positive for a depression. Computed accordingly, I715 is -4.4 ch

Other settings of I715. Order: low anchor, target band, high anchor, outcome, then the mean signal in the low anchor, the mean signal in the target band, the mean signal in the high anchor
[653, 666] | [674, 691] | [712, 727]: 3.8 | 482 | 373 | 480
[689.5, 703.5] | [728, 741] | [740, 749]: -1.9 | 313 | 390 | 347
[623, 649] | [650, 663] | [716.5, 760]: -1.6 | 431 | 477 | 393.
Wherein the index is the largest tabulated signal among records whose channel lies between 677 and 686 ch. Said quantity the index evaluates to 439.1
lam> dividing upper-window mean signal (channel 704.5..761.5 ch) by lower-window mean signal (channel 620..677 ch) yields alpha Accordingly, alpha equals 0.89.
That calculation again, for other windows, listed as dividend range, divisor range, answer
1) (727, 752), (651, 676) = 0.79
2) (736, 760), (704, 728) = 0.76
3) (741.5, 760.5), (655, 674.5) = 0.72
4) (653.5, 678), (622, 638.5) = 1.11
